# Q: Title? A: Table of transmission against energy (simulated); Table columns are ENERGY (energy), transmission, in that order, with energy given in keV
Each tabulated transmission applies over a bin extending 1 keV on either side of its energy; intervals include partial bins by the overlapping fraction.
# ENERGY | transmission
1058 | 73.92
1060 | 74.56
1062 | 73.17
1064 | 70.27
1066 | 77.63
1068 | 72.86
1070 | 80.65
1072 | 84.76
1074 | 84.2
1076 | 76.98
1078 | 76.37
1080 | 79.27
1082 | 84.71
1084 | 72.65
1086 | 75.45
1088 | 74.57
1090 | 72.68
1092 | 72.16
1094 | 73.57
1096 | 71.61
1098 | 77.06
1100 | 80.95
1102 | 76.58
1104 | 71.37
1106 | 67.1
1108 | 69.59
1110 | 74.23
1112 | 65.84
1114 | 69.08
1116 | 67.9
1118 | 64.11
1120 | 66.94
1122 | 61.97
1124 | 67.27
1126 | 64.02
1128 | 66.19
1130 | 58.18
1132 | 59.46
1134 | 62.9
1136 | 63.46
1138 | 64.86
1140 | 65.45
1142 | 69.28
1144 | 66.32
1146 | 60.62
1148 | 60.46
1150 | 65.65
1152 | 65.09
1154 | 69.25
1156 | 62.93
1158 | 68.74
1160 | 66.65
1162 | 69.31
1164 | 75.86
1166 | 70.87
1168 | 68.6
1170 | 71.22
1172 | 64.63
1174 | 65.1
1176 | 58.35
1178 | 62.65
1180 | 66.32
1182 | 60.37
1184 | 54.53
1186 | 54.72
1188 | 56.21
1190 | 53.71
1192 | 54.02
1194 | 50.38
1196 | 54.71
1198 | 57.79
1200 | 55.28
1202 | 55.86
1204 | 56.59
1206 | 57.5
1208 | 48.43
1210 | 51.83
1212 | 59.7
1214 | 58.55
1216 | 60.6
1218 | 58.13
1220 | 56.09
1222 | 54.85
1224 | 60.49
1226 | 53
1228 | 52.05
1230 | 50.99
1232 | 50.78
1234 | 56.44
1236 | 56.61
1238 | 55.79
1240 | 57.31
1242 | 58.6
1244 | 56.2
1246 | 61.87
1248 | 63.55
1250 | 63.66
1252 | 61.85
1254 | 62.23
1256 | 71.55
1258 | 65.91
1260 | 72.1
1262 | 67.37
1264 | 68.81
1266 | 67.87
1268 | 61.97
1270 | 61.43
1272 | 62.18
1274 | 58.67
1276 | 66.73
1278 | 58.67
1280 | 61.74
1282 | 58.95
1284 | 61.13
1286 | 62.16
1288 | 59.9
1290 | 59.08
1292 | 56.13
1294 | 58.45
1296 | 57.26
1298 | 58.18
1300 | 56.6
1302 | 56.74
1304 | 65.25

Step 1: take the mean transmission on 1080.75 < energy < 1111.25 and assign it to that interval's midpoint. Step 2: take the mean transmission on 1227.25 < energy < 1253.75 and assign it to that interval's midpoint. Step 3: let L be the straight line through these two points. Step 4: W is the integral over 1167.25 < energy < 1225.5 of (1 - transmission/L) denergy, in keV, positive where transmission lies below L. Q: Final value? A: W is 4.26 keV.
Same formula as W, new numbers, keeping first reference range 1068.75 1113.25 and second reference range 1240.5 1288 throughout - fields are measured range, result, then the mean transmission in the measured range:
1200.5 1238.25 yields 6.2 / 55.5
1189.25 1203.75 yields 2.8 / 54.7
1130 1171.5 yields 3.0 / 66.1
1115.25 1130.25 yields 1.7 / 64.8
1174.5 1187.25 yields 1.7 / 59.6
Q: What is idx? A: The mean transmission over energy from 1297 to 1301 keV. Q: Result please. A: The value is 57.4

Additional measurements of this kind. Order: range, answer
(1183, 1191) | 54.8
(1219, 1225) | 57.1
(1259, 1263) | 69.7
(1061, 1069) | 73.5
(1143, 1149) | 62.5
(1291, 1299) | 57.5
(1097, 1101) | 79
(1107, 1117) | 69.3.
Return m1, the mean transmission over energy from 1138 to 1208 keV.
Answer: 62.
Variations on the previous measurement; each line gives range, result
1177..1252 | 56.7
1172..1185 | 61.5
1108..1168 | 66.1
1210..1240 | 55.9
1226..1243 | 54.7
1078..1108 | 74.8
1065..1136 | 71.9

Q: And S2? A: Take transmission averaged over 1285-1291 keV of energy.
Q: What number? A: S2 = 60.4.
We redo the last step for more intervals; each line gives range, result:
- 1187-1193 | 54.6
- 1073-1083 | 80.3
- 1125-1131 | 62.8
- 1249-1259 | 65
